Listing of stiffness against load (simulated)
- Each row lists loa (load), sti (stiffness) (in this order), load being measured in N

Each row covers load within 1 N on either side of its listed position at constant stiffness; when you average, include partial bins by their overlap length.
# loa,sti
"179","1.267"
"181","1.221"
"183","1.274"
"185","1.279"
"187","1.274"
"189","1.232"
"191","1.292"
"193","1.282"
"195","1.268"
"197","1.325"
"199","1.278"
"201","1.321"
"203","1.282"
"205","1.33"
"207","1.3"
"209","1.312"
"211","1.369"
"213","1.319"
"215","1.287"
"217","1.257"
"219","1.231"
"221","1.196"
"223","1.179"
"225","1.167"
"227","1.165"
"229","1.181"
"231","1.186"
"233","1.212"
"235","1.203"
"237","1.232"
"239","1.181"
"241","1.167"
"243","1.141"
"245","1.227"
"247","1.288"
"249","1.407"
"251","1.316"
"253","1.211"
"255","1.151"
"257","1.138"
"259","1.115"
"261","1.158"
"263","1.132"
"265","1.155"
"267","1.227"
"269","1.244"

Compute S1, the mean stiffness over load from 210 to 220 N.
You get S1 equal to 1.29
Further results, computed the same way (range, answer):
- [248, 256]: 1.27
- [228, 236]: 1.2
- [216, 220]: 1.24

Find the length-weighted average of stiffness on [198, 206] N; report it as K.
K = 1.3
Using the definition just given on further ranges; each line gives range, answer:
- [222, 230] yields 1.17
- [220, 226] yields 1.18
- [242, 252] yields 1.28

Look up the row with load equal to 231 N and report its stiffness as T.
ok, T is 1.186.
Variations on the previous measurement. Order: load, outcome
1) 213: 1.319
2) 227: 1.165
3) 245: 1.227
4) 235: 1.203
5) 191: 1.292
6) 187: 1.274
